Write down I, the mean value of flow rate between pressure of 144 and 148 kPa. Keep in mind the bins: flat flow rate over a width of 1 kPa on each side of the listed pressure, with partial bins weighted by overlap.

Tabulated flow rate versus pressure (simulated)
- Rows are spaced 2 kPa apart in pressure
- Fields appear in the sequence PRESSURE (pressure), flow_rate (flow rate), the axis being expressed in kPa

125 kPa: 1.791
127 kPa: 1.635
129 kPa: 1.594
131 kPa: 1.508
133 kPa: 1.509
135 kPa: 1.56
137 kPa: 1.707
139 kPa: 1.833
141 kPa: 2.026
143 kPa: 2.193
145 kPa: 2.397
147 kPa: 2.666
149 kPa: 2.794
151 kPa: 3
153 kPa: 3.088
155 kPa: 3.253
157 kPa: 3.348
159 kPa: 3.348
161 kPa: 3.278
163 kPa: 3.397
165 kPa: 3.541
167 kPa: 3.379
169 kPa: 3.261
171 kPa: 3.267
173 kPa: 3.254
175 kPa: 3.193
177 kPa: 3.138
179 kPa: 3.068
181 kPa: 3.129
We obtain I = 2.53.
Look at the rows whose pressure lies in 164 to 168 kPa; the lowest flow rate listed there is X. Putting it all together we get 3.379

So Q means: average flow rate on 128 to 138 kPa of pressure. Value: 1.58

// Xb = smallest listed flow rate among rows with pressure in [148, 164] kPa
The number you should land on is 2.794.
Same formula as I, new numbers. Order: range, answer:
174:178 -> 3.17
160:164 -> 3.34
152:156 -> 3.17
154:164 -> 3.32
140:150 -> 2.42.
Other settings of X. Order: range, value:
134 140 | 1.56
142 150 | 2.193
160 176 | 3.193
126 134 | 1.508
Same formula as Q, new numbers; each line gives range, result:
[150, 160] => 3.21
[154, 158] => 3.3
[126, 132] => 1.58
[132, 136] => 1.53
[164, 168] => 3.46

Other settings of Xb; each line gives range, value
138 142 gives 1.833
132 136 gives 1.509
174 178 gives 3.138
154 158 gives 3.253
